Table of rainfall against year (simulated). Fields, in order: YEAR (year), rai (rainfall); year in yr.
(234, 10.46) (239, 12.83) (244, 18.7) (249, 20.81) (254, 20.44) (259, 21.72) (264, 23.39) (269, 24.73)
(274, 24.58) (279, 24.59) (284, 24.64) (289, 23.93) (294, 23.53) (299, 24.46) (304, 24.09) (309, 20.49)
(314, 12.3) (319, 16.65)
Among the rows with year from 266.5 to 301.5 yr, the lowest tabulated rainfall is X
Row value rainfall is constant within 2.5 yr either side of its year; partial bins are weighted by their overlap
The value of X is 23.53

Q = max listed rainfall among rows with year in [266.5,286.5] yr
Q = 24.73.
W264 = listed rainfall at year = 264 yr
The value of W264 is 23.39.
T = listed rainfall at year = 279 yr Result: 24.59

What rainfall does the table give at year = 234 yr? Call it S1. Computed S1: 10.46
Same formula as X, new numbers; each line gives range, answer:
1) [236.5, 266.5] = 12.83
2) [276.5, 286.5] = 24.59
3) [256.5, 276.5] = 21.72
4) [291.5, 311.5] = 20.49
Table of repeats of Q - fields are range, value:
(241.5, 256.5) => 20.81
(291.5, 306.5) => 24.46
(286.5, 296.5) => 23.93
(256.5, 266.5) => 23.39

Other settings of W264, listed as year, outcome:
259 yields 21.72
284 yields 24.64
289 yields 23.93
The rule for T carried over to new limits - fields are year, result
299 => 24.46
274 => 24.58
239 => 12.83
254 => 20.44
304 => 24.09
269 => 24.73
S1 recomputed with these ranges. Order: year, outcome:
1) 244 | 18.7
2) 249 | 20.81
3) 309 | 20.49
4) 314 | 12.3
